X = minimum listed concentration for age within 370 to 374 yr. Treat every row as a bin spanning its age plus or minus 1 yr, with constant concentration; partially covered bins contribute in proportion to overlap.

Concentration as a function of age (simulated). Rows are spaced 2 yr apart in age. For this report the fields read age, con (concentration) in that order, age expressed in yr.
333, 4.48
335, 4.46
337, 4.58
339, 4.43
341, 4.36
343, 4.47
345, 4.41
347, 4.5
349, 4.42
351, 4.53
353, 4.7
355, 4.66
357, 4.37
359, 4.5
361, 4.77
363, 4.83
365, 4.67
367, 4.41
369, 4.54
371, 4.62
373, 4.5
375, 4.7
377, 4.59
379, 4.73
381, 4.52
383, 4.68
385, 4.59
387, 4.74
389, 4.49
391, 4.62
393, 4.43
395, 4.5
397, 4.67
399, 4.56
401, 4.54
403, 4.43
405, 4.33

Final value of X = 4.5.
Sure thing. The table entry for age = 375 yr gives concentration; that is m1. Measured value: 4.7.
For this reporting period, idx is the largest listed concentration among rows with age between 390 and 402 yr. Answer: 4.67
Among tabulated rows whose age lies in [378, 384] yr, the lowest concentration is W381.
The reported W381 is 4.52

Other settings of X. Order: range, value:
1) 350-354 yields 4.53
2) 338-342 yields 4.36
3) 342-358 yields 4.37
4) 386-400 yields 4.43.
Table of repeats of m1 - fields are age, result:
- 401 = 4.54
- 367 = 4.41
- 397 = 4.67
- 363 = 4.83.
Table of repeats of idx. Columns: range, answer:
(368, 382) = 4.73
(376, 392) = 4.74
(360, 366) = 4.83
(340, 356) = 4.7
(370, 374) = 4.62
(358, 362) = 4.77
